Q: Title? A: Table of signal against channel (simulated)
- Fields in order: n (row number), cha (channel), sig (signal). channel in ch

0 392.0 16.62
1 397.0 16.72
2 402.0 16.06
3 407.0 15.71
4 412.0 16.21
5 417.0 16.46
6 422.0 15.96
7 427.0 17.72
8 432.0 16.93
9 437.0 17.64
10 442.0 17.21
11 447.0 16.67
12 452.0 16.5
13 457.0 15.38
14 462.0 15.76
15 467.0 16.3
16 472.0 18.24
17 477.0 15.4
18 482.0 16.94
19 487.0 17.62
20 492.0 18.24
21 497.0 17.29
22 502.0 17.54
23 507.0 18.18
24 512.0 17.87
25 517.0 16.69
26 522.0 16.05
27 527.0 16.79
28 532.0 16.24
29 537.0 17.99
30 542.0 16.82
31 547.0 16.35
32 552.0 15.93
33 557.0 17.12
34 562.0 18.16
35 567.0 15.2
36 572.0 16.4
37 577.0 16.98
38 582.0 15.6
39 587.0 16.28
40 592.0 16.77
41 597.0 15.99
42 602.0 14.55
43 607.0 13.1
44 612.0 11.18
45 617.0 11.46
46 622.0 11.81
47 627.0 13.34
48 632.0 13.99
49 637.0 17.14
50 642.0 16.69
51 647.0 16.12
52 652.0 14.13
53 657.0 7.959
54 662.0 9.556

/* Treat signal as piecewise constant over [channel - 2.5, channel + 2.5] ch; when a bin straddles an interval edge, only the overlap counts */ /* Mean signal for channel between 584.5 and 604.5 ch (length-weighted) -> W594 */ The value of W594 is 15.9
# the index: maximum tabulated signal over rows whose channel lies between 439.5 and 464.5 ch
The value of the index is 17.21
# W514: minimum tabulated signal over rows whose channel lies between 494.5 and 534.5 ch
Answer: 16.05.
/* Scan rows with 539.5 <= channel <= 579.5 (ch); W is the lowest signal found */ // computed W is 15.2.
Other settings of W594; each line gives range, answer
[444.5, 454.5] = 16.6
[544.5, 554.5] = 16.1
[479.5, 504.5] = 17.5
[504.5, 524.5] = 17.2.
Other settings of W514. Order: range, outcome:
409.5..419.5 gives 16.21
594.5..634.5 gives 11.18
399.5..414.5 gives 15.71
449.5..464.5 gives 15.38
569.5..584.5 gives 15.6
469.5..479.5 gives 15.4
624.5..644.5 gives 13.34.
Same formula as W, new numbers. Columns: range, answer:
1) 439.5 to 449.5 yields 16.67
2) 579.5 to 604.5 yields 14.55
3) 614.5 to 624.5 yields 11.46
